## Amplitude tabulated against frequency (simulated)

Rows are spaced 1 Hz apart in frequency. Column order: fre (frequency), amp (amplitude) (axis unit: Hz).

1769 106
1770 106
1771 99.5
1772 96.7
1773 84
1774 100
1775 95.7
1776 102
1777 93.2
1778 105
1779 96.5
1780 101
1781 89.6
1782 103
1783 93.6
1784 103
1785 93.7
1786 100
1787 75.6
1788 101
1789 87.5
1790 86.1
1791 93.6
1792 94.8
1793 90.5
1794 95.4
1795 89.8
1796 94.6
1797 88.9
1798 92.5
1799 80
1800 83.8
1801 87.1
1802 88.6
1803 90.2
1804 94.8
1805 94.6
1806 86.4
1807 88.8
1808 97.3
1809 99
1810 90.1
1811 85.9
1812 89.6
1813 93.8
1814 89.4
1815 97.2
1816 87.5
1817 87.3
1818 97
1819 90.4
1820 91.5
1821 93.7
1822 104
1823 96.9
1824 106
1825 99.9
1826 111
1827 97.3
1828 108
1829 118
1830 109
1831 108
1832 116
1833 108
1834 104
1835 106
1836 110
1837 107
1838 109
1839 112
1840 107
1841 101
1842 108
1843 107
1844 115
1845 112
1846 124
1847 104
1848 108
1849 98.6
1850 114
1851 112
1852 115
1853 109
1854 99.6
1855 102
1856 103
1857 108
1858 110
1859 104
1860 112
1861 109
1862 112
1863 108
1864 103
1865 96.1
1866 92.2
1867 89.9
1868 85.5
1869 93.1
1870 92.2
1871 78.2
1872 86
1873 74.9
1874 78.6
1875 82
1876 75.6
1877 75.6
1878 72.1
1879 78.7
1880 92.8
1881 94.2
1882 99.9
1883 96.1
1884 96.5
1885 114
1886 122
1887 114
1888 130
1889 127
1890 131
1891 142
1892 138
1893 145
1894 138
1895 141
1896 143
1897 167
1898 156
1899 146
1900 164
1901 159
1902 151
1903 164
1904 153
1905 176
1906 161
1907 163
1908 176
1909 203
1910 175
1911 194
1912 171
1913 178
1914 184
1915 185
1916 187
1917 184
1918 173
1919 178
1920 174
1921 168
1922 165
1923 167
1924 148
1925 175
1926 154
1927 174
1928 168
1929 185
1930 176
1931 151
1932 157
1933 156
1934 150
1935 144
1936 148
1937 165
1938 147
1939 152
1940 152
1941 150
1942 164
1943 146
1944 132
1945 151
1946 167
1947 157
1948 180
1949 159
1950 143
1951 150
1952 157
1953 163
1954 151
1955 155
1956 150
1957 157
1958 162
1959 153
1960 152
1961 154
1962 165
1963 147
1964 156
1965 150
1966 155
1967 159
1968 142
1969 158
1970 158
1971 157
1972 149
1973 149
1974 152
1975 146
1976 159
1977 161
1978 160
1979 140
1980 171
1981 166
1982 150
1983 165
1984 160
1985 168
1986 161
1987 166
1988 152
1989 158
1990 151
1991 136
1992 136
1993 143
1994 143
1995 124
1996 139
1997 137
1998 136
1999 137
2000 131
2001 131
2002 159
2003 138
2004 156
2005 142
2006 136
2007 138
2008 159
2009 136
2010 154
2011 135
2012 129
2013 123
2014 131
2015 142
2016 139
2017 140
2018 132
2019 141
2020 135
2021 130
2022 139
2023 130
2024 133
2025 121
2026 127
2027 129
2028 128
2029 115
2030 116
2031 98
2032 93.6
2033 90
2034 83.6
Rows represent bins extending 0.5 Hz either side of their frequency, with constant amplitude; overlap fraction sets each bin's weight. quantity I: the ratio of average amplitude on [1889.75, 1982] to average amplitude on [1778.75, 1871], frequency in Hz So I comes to 1.6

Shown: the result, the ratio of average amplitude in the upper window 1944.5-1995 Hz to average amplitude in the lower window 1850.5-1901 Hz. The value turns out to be 1.4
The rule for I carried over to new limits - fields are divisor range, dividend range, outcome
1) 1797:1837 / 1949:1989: 1.61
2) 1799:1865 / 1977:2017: 1.43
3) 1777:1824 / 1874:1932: 1.58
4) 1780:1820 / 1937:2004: 1.66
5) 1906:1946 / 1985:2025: 0.85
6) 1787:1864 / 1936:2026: 1.48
